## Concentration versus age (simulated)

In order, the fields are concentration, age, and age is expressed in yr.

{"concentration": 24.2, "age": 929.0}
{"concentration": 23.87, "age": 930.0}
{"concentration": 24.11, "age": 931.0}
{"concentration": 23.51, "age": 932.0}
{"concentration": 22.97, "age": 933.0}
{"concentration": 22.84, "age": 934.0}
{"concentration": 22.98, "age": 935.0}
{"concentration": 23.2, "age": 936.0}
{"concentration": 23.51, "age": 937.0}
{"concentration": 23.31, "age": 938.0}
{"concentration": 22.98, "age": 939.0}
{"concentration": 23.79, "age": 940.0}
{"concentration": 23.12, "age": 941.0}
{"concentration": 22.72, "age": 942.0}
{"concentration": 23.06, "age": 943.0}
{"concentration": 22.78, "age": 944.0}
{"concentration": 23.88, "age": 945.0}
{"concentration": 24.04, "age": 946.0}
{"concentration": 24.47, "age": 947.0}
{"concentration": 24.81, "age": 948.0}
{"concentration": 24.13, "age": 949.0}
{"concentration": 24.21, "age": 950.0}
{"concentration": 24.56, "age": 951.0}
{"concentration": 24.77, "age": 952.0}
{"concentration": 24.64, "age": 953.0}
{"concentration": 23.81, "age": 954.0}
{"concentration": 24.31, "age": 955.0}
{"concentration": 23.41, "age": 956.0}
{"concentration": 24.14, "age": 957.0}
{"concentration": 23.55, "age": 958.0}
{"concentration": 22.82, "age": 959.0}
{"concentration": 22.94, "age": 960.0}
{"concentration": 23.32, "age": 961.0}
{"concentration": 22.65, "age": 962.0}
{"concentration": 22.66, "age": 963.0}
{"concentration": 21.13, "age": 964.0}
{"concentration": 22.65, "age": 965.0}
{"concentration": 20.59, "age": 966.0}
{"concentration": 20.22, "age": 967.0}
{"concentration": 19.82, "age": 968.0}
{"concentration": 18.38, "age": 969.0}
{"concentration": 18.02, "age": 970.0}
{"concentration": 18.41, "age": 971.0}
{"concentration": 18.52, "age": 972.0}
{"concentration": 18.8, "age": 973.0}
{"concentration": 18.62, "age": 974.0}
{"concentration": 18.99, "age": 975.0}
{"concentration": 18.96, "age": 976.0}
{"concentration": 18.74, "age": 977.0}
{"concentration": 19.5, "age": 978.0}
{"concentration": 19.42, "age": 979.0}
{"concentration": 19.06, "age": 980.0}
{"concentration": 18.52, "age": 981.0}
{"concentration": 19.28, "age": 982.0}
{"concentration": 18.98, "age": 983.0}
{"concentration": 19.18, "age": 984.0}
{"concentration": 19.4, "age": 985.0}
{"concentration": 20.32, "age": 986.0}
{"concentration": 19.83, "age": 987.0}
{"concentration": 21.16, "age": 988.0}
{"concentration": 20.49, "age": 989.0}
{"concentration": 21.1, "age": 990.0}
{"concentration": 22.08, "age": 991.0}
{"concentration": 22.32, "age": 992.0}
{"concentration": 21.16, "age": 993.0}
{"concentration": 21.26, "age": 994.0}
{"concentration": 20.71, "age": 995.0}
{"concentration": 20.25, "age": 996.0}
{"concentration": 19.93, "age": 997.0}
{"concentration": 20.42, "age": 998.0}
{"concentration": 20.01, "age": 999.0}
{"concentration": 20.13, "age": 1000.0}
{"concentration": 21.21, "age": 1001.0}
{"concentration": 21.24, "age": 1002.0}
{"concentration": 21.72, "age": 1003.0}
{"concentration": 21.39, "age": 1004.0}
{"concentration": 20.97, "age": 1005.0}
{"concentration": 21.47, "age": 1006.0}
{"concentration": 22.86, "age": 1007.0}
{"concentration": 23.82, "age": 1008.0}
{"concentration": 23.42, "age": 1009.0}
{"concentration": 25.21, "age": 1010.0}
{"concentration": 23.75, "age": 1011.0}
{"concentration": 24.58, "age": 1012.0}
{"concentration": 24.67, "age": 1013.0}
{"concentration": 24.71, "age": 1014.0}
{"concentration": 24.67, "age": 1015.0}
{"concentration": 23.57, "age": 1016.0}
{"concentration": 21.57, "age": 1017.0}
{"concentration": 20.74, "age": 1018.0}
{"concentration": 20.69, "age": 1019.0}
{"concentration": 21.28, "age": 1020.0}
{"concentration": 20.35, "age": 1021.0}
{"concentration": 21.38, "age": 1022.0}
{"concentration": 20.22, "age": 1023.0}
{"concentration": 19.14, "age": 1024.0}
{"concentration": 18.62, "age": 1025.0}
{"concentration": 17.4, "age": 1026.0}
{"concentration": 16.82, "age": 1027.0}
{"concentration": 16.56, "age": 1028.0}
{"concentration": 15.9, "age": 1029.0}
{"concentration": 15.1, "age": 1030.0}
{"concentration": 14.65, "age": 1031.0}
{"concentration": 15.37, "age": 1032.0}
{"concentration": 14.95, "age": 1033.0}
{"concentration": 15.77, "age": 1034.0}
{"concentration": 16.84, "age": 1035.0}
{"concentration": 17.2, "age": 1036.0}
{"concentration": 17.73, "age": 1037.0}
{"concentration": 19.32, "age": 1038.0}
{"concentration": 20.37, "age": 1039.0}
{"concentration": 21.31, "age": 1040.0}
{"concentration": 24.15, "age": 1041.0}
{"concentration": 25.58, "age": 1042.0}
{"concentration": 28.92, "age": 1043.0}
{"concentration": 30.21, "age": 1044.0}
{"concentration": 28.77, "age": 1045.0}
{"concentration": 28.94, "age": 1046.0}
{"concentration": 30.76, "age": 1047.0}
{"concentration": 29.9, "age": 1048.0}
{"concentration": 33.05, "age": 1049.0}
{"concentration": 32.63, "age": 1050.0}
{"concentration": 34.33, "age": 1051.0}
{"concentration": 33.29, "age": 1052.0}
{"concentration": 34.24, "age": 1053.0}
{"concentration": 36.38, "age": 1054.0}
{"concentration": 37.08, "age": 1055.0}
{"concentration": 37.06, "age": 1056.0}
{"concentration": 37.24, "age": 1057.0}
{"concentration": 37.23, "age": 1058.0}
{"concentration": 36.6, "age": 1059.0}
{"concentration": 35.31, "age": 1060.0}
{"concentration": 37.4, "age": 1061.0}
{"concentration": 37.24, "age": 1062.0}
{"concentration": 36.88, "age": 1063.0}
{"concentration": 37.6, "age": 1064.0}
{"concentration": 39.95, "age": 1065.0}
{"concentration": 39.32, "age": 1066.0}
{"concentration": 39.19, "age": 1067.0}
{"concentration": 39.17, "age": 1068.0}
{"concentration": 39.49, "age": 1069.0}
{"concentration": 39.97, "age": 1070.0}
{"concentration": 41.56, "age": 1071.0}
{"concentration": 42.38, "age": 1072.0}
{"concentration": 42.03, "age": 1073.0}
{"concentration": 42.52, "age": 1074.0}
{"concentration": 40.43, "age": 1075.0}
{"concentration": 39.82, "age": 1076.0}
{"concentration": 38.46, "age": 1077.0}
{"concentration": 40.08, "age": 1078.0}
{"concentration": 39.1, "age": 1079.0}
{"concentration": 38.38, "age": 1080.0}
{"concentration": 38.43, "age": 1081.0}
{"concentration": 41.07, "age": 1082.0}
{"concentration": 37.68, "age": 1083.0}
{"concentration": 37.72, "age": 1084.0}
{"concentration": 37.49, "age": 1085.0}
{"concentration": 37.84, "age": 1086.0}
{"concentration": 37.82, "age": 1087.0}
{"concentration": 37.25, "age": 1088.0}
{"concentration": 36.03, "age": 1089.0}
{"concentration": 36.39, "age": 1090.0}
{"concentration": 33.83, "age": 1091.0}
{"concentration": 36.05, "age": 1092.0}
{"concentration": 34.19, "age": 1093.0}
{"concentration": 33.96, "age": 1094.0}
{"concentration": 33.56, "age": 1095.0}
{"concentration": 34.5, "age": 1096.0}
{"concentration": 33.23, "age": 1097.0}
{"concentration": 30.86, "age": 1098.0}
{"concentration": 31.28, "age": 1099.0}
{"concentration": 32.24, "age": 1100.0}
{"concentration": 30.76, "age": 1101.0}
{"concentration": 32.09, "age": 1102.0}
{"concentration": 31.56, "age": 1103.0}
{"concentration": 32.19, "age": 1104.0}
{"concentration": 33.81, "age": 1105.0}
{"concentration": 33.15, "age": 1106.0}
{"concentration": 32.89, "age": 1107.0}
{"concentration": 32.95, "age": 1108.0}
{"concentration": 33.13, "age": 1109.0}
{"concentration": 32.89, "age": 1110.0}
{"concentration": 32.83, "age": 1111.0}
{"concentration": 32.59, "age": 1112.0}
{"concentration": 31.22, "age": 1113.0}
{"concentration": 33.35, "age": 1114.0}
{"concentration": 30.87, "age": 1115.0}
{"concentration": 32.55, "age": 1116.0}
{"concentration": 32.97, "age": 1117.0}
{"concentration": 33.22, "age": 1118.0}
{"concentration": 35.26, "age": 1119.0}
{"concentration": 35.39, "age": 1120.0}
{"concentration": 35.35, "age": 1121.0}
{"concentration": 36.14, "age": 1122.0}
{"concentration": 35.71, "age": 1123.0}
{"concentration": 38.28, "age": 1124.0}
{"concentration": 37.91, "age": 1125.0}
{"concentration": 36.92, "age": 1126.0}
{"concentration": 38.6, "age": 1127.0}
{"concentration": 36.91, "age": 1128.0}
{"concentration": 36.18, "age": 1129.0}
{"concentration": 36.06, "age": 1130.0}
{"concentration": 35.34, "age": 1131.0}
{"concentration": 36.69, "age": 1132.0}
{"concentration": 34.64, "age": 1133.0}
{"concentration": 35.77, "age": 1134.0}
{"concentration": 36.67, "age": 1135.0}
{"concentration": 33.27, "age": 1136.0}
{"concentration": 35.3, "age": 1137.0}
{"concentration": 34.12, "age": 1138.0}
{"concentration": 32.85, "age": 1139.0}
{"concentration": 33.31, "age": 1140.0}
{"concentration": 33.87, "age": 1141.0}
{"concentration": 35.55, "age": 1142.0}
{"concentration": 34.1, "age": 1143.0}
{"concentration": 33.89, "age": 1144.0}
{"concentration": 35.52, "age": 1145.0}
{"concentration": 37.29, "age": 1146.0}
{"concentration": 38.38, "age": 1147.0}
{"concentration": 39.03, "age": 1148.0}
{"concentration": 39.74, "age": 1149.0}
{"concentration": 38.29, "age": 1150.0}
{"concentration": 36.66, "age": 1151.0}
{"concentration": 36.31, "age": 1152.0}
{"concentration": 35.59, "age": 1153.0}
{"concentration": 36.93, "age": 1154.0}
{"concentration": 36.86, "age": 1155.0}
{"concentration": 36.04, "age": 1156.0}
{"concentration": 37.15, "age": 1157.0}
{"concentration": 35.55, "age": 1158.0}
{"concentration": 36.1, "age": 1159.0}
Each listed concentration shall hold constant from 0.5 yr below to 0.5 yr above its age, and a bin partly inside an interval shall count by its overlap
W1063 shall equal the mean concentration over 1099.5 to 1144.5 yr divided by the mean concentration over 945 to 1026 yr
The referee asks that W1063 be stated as 1.59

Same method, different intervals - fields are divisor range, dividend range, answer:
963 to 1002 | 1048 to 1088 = 1.90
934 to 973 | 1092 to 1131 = 1.50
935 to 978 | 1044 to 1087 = 1.67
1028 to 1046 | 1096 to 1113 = 1.60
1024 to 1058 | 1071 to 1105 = 1.47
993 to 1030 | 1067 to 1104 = 1.75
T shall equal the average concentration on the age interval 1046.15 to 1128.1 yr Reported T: 35.8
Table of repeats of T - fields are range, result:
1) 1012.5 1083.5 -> 29.5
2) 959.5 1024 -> 21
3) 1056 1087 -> 38.9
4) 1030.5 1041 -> 17.7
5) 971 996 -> 19.8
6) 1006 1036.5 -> 20.1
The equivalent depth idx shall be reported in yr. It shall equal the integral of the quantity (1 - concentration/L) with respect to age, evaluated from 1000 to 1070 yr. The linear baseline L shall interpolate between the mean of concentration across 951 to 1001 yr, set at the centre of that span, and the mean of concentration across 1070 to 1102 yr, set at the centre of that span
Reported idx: 8.5 yr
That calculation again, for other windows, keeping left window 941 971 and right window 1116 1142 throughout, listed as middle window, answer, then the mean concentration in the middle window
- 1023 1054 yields 6.3 yr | 23.1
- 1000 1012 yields 1.8 yr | 22.5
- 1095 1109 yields 0.4 yr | 32.5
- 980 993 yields 2.5 yr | 20.2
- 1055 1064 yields -2.0 yr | 36.9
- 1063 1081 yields -4.9 yr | 39.8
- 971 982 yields 2.4 yr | 18.9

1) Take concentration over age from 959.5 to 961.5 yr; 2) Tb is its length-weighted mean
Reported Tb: 23.1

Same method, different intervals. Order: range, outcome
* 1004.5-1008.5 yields 22.3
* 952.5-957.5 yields 24.1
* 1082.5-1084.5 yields 37.7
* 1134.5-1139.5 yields 34.4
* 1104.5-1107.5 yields 33.3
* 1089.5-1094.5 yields 34.9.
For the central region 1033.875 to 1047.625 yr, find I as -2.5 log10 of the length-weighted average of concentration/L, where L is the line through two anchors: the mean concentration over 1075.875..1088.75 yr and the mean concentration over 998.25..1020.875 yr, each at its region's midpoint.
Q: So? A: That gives 0.24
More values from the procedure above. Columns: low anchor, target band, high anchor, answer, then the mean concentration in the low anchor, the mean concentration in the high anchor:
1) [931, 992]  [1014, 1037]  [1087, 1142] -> 0.40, 21.8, 34.3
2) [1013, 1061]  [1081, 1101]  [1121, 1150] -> -0.15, 24.9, 36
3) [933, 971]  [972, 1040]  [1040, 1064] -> 0.37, 22.9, 33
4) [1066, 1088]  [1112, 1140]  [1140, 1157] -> 0.07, 39.5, 36.4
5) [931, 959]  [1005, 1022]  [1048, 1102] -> 0.32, 23.7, 36.8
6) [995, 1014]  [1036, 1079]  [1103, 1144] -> -0.23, 22.1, 34.5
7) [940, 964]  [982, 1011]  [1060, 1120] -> 0.29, 23.6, 36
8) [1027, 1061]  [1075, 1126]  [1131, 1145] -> -0.12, 26.5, 34.7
